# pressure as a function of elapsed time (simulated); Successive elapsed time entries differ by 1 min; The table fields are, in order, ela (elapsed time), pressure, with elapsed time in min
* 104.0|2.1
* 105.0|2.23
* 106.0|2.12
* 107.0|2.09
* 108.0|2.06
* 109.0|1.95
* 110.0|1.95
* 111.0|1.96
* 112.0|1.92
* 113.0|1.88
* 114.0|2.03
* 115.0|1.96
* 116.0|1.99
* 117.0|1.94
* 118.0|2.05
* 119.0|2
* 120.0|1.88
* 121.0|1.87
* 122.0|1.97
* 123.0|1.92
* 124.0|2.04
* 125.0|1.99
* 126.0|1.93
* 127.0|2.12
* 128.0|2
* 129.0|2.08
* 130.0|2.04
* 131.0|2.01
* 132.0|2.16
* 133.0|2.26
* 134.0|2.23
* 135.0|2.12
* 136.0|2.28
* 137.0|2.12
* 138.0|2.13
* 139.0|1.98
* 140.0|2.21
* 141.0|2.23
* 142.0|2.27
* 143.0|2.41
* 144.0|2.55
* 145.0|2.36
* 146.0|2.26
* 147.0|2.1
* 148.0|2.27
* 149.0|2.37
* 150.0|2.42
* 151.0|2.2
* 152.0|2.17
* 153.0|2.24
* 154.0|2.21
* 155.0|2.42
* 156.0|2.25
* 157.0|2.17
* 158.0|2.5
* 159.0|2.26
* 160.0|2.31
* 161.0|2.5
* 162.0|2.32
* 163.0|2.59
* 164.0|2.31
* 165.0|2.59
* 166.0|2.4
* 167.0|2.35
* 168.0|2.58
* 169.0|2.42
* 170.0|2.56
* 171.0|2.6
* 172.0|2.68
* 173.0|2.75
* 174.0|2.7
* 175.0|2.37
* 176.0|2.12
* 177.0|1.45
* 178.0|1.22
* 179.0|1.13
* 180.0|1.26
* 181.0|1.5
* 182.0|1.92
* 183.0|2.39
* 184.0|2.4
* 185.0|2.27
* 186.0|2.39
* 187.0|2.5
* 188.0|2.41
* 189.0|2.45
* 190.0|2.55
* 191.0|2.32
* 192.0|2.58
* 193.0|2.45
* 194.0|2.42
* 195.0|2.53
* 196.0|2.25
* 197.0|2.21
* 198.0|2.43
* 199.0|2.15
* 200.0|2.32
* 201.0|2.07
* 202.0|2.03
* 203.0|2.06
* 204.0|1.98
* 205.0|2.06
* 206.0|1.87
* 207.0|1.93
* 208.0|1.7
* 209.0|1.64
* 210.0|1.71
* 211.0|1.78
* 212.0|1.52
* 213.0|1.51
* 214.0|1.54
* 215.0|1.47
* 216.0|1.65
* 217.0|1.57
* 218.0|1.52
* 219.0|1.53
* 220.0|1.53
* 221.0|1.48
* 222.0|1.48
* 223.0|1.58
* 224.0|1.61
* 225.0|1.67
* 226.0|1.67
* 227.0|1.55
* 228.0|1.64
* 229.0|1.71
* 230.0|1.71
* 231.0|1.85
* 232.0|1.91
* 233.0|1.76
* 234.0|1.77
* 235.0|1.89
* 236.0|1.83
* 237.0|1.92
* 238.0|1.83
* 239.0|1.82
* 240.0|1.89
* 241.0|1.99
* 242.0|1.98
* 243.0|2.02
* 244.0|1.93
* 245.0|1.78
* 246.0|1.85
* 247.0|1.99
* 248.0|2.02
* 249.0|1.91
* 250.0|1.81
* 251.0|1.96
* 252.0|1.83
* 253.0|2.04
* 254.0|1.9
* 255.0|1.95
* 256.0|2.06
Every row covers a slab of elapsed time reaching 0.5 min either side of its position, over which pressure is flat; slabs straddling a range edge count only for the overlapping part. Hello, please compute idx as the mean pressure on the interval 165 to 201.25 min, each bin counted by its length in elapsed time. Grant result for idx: 2.26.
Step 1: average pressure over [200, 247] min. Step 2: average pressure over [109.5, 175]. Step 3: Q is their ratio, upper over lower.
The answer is 0.79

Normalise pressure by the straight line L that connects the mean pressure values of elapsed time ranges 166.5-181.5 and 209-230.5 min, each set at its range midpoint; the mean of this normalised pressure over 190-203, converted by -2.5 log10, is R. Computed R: -0.24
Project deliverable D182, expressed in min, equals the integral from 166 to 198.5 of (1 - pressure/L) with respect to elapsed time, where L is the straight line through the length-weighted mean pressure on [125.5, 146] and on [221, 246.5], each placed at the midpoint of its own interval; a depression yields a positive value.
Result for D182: -4.4 min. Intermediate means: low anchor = 2.18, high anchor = 1.78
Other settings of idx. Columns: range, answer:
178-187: 1.9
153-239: 2.04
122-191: 2.22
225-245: 1.82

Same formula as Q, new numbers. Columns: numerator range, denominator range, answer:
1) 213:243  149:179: 0.74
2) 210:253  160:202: 0.77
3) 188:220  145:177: 0.84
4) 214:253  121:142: 0.84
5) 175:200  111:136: 1.06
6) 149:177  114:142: 1.16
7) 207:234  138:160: 0.72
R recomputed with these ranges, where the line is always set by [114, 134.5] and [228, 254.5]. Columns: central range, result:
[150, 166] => -0.18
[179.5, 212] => -0.11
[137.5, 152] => -0.14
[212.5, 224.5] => 0.23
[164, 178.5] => -0.19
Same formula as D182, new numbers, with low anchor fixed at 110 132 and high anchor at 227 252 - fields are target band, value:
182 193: -2.8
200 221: 1.6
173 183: 0.5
